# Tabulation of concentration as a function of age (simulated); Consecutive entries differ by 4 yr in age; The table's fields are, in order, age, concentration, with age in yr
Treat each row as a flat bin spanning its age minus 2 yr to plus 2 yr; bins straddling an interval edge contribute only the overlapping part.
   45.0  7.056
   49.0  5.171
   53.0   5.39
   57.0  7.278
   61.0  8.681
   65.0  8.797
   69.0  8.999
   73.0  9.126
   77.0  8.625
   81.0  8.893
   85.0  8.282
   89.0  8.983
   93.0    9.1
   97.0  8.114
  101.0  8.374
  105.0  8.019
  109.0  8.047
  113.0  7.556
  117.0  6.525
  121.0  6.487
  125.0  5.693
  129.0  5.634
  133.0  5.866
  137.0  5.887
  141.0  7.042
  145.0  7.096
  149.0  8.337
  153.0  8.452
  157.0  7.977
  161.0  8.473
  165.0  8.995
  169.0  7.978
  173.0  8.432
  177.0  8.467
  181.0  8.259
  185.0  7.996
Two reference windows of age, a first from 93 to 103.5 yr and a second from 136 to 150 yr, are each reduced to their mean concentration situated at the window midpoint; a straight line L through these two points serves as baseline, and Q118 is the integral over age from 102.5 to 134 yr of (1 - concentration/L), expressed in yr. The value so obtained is 4.2 yr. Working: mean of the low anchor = 8.4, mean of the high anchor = 7.09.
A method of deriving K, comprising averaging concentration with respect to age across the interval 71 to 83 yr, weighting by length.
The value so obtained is 8.88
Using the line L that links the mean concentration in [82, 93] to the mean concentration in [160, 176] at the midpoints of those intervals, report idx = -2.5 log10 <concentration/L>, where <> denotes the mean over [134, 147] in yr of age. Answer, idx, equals 0.28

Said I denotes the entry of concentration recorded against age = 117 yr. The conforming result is 6.525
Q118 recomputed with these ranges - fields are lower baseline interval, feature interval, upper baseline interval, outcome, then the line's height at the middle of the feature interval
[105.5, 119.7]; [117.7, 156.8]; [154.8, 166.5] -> 5.9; 7.94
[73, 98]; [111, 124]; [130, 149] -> 1.2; 7.48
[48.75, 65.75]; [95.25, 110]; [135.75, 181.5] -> -1.3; 7.51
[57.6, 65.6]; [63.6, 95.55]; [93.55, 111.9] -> -1.9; 8.35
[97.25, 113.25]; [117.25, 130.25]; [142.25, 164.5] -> 3.3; 8.07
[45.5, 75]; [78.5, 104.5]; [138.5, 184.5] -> -2.8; 7.76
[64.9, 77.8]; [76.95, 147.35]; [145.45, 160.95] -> 9.4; 8.55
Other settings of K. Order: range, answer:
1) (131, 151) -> 6.85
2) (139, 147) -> 7.07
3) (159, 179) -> 8.47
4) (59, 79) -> 8.85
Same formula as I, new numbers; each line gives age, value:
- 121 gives 6.487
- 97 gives 8.114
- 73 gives 9.126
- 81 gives 8.893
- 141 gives 7.042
